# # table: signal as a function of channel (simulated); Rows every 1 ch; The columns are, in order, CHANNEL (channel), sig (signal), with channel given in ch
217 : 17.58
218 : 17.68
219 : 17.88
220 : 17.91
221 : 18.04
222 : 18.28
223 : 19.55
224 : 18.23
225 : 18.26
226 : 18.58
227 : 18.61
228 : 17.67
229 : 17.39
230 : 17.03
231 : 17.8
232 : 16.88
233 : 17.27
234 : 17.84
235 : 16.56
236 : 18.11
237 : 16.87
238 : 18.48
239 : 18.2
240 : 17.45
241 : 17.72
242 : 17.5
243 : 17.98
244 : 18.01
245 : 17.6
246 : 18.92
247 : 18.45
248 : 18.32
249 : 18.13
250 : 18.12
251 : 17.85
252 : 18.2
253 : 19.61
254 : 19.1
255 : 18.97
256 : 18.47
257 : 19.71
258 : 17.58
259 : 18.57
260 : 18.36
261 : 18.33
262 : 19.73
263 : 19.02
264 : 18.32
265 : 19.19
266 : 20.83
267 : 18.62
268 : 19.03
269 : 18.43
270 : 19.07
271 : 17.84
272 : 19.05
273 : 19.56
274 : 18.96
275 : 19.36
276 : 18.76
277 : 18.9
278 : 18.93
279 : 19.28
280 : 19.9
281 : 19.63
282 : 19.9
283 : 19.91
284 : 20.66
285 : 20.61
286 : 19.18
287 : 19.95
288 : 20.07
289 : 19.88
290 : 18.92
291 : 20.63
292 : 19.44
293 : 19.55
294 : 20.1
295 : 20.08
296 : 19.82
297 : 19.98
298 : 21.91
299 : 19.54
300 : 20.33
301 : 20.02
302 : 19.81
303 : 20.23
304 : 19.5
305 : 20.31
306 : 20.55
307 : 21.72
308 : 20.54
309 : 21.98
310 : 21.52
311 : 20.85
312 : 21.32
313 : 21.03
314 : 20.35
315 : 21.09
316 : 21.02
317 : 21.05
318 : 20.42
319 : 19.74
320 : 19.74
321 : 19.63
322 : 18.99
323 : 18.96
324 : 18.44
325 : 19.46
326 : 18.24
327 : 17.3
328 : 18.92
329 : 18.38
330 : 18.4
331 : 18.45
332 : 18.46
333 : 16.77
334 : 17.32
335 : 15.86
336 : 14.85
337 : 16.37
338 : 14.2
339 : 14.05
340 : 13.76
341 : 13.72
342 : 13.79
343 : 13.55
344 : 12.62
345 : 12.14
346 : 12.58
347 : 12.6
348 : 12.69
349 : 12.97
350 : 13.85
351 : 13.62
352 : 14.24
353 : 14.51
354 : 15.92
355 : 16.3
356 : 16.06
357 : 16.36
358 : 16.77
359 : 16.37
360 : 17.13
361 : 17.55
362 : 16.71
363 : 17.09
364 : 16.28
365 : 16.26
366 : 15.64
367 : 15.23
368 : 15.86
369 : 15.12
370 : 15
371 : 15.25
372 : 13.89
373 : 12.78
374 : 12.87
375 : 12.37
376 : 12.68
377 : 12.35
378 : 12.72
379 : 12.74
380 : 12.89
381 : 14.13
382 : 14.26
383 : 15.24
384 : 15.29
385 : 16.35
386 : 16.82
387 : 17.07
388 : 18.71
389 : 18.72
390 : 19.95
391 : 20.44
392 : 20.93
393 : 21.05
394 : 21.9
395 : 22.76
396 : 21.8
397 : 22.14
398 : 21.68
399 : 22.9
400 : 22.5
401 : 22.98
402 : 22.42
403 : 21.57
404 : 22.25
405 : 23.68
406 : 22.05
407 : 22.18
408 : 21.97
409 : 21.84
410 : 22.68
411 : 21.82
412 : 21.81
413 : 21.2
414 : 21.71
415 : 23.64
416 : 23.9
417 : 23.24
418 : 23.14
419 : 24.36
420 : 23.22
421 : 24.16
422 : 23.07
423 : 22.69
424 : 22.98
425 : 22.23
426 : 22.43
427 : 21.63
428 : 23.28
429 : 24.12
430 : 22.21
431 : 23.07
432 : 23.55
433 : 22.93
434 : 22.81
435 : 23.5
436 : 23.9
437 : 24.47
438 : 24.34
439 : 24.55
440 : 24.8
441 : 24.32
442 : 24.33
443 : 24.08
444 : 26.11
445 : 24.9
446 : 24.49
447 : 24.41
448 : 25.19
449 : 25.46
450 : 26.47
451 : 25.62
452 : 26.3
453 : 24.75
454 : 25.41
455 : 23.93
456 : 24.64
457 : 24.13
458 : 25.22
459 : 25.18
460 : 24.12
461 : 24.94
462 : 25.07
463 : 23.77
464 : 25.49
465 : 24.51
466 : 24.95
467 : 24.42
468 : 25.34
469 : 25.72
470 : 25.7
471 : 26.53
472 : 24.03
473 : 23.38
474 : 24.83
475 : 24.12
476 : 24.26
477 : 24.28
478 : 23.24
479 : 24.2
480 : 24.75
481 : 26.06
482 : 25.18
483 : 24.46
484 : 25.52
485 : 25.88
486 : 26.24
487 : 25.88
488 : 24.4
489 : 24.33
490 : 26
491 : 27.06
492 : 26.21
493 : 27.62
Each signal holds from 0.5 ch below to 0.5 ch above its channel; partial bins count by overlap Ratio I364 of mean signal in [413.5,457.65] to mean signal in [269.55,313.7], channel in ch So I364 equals 1.2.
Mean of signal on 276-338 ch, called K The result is 19.5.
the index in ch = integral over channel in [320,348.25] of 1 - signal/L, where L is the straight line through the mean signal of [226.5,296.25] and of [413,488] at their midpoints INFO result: 6.3 ch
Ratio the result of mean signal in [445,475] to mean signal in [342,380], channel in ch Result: 1.72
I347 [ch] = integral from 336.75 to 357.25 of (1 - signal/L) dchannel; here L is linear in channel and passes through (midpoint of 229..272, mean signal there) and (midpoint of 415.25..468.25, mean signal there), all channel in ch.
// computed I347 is 7.0 ch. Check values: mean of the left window 18.3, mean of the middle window 14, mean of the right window 24.2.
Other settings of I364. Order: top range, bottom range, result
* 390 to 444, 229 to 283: 1.23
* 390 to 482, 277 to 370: 1.32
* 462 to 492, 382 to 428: 1.17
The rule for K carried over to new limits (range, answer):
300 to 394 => 16.9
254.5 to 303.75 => 19.4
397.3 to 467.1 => 23.7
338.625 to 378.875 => 14.5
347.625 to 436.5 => 19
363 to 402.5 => 17.2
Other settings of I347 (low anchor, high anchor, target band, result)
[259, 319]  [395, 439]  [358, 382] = 7.7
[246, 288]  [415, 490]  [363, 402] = 9.2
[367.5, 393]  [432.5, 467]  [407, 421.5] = -2.0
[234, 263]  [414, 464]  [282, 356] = 7.9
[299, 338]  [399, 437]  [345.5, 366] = 5.3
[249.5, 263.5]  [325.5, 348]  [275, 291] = -1.8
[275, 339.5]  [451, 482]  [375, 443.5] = 5.5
